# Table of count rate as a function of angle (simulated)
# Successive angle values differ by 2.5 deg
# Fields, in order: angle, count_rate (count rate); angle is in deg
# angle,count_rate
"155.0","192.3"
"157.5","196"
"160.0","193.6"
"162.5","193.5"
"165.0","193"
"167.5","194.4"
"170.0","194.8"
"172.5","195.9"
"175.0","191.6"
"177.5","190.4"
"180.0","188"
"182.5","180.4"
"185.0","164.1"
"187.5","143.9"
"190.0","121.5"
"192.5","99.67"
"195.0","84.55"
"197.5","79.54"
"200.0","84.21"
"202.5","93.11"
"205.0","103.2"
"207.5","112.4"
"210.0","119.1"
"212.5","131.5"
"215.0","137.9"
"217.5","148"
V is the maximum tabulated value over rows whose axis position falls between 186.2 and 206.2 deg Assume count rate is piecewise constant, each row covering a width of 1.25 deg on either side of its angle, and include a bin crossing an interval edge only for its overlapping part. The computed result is 143.9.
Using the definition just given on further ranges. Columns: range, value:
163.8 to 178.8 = 195.9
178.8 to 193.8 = 188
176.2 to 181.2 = 190.4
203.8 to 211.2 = 119.1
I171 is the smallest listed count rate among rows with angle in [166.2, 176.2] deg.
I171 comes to 191.6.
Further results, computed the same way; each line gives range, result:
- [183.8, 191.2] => 121.5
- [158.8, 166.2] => 193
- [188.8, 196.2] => 84.55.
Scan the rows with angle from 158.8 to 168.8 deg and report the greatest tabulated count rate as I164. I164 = 194.4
